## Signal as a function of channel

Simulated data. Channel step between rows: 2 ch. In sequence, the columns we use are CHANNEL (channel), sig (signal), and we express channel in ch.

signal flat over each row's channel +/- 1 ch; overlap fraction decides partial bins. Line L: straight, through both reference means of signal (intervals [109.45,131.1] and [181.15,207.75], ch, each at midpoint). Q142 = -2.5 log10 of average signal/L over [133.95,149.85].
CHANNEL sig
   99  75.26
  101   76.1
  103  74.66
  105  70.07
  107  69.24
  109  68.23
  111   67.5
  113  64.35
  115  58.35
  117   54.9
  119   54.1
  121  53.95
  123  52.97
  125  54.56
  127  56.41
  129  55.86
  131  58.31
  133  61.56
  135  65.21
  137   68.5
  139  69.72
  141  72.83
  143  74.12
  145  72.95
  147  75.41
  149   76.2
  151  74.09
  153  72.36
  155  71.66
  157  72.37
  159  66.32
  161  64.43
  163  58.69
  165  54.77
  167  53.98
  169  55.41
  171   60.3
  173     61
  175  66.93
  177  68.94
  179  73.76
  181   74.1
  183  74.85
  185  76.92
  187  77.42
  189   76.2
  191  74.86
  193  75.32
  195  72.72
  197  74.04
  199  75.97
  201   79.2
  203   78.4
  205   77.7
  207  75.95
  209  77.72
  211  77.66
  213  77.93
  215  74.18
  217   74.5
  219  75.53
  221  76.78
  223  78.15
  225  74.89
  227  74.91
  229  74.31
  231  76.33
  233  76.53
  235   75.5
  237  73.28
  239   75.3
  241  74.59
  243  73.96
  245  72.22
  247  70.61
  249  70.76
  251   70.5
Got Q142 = -0.14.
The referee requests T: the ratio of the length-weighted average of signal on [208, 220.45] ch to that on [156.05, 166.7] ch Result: 1.22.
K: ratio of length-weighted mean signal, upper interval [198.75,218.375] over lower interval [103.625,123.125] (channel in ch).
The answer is 1.2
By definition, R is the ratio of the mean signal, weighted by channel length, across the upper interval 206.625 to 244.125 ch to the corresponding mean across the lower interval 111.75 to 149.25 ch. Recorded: 1.20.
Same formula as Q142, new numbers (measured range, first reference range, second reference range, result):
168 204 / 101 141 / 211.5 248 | -0.029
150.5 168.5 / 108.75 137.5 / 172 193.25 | 0.040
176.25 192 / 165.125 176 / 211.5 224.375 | -0.168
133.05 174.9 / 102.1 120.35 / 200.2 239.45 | 0.032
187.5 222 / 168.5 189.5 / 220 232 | -0.044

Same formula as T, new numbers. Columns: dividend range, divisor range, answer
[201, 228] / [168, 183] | 1.15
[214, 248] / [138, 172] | 1.11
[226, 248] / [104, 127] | 1.23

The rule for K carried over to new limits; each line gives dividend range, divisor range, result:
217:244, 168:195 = 1.07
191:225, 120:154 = 1.16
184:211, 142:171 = 1.14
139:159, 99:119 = 1.09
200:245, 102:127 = 1.23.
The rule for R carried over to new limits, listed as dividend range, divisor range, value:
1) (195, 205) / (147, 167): 1.13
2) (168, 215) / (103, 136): 1.20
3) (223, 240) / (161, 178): 1.25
